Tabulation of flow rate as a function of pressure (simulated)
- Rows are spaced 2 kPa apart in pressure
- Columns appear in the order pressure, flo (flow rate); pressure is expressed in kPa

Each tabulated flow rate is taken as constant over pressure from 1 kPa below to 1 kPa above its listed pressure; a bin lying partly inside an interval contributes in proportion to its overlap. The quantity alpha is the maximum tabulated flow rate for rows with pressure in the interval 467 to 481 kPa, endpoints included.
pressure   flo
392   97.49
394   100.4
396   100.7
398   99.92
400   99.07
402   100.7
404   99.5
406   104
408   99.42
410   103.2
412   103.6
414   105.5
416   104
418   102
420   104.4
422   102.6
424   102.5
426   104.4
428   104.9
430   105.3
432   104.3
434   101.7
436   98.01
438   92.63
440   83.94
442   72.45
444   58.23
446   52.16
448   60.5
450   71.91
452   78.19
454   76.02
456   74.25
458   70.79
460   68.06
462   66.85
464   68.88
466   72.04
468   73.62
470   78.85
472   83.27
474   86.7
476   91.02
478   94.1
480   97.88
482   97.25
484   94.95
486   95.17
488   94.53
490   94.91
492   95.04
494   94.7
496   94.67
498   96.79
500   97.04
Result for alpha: 97.88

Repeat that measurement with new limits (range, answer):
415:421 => 104.4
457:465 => 70.79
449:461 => 78.19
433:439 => 101.7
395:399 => 100.7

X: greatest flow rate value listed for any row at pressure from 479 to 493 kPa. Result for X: 97.88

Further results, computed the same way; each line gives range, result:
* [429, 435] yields 105.3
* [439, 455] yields 83.94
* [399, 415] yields 105.5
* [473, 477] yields 91.02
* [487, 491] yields 94.91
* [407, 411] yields 103.2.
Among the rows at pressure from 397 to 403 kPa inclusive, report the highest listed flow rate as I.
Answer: 100.7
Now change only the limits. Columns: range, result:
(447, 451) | 71.91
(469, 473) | 83.27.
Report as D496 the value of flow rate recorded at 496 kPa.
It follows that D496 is 94.67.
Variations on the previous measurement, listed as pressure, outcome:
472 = 83.27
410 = 103.2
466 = 72.04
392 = 97.49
